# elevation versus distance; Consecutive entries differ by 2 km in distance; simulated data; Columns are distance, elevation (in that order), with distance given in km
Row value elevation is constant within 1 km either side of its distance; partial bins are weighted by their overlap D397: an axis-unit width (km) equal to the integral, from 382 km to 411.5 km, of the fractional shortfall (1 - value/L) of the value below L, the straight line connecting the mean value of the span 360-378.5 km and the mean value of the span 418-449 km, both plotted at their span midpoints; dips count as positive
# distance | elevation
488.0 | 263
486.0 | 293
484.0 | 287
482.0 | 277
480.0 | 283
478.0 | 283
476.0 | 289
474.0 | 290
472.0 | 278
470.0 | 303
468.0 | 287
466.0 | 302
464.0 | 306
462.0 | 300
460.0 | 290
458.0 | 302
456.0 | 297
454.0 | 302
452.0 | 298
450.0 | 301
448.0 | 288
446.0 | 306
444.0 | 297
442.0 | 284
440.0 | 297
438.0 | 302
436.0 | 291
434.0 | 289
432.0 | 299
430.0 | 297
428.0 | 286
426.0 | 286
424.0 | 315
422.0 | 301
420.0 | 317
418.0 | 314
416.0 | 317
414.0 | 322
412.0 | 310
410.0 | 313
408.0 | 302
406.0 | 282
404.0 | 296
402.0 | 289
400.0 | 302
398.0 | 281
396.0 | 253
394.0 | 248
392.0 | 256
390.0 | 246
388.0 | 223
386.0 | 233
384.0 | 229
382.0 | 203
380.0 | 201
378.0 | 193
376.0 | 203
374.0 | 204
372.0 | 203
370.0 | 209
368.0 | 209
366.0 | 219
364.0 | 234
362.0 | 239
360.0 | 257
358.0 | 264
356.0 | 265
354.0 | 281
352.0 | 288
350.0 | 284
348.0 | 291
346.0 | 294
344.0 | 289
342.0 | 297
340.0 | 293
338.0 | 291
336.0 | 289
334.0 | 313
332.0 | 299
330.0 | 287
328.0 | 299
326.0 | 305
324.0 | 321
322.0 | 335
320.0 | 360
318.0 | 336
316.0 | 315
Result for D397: -1.8 km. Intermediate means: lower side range 215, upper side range 298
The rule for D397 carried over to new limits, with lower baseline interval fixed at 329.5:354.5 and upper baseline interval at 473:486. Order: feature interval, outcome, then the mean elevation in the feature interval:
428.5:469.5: -1.4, 297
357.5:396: 8.7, 225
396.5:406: 0.0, 289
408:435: -1.6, 305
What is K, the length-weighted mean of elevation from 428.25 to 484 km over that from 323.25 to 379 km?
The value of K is 1.11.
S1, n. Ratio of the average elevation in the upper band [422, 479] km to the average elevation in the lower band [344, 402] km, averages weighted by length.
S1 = 1.21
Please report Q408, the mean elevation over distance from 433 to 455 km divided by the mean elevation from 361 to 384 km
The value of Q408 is 1.40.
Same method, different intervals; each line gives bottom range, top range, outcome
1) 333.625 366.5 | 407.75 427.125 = 1.12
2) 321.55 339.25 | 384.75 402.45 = 0.85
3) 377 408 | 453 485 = 1.17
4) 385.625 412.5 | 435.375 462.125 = 1.08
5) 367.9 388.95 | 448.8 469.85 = 1.42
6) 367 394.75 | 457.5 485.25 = 1.33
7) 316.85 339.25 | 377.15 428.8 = 0.88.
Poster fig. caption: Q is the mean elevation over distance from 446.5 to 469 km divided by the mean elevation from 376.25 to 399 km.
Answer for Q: 1.3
